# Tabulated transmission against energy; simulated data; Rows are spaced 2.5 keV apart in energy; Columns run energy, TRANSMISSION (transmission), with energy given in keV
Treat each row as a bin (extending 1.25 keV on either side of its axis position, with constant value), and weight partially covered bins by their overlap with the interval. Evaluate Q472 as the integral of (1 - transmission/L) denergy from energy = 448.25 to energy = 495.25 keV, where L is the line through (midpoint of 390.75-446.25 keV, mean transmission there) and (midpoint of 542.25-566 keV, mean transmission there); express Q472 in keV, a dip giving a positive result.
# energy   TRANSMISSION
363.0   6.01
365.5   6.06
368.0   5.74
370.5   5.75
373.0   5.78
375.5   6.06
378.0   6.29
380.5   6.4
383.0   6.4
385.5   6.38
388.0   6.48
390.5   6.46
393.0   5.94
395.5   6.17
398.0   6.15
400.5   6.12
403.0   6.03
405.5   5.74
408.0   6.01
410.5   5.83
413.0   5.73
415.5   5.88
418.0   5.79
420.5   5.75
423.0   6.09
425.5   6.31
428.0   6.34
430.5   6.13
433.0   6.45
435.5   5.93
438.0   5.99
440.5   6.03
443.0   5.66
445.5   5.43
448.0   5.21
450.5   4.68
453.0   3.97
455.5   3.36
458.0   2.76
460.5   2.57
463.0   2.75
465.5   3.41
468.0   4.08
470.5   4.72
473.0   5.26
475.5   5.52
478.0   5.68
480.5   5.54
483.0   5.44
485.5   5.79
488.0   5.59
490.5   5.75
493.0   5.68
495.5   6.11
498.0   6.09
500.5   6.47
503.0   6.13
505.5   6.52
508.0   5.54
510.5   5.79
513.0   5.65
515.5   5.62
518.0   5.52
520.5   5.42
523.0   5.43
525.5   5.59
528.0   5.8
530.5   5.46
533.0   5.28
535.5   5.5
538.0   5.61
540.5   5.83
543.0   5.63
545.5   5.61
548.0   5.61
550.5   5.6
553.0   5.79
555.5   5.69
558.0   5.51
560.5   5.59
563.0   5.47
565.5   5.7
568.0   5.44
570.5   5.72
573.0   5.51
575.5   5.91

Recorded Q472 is 9.70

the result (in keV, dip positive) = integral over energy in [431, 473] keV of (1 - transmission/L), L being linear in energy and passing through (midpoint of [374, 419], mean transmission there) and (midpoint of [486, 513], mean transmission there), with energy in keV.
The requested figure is 9.84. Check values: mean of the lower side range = 6.1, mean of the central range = 4.61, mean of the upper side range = 5.95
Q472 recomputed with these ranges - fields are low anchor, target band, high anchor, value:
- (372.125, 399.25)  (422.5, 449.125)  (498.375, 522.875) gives 0.5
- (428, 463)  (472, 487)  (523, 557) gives -1.1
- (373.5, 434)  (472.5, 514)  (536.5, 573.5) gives 0.1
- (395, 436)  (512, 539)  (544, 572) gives 0.8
